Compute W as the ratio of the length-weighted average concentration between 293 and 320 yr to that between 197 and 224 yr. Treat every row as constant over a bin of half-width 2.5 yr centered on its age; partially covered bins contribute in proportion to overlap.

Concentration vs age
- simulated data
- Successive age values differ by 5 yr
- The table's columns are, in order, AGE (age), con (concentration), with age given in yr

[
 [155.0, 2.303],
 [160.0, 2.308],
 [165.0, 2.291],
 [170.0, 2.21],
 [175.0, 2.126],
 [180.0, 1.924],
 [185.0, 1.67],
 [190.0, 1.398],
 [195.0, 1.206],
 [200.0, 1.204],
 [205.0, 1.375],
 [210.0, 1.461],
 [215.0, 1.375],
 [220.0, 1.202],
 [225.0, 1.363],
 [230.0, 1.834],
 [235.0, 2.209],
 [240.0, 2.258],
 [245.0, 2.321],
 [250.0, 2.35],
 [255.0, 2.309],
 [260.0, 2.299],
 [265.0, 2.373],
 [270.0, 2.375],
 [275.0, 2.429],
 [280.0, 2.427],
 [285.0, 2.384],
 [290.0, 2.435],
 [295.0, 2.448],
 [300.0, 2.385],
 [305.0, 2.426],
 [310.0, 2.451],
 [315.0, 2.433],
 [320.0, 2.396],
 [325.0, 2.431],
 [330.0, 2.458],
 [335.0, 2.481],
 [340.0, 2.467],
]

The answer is 1.83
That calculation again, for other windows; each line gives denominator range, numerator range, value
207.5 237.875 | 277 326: 1.53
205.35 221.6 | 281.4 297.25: 1.78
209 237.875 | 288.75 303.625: 1.52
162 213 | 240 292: 1.40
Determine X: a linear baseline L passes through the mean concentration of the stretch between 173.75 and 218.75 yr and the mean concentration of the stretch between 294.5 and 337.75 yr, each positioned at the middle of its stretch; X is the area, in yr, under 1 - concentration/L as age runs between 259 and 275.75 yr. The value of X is -2.6 yr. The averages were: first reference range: 1.5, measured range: 2.37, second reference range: 2.43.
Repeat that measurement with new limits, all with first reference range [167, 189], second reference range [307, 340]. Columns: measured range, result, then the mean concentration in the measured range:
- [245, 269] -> -1.3 yr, 2.33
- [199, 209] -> 3.5 yr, 1.33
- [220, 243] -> 3.1 yr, 1.85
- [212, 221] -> 3.3 yr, 1.31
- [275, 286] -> -0.6 yr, 2.41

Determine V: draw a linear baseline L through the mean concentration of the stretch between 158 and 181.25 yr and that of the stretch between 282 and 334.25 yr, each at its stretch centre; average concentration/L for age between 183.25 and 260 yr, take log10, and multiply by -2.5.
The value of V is 0.31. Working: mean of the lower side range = 2.18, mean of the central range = 1.72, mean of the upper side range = 2.43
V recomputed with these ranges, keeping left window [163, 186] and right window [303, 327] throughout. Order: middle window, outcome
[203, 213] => 0.45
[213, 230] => 0.49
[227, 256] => 0.02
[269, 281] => -0.04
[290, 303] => -0.02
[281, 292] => -0.03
